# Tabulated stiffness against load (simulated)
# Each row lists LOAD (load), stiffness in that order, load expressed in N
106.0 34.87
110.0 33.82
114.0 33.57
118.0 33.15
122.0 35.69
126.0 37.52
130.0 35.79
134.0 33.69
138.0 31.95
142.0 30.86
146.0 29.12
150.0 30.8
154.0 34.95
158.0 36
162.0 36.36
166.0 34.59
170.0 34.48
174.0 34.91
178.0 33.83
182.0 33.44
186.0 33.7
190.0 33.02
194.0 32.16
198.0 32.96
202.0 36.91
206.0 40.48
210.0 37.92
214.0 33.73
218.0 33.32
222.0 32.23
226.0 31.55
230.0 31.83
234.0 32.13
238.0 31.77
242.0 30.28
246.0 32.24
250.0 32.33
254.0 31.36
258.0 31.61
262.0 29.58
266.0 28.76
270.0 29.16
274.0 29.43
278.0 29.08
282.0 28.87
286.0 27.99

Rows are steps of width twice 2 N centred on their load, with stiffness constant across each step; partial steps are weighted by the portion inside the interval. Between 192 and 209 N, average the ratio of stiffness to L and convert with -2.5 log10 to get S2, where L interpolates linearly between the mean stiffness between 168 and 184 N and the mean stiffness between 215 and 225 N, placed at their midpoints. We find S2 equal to -0.08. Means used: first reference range 34.2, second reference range 32.7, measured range 35.8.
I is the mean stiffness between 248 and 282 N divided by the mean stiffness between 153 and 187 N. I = 0.9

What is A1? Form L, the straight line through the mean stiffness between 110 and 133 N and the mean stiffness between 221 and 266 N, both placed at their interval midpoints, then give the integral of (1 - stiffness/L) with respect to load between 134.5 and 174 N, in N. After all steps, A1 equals 0.8 N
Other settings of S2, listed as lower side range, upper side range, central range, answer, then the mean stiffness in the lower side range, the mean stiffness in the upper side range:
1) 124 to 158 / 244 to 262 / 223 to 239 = 0.00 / 33.3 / 31.6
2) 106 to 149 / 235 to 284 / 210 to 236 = -0.05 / 33.5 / 30.4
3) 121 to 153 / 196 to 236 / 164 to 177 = -0.03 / 33.2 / 34.3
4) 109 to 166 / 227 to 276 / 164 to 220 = -0.07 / 33.8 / 30.9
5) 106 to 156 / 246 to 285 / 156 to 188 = -0.07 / 33.5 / 30.1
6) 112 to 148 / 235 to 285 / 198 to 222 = -0.14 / 33.5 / 30.4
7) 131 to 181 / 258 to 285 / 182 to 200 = -0.03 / 33.5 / 29.3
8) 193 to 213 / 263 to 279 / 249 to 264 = -0.02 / 36.2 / 29.1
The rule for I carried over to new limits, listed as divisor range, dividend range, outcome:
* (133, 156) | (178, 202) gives 1.05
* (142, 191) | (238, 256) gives 0.94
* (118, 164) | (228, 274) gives 0.91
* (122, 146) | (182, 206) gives 1.02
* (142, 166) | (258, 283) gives 0.88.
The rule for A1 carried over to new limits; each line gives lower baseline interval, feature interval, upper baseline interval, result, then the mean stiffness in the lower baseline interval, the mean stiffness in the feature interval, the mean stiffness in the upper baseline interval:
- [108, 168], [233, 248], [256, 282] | -0.5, 33.9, 31.6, 29.5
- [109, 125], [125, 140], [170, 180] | -0.1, 34.3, 34.6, 34.4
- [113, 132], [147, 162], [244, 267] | 0.1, 35.2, 33.9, 31.1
